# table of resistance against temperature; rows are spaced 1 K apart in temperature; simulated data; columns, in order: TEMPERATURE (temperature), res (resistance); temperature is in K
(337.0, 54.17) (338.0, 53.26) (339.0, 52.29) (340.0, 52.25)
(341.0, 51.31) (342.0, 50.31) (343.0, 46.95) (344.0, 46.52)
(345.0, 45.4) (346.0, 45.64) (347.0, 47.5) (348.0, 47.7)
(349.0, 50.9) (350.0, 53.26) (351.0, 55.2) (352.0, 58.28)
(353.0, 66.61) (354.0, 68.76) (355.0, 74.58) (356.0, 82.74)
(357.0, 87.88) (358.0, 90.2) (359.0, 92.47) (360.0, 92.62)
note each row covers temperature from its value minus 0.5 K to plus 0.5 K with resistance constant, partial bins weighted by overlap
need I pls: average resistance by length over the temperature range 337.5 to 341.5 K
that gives 52.3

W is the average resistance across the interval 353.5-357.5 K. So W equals 78.5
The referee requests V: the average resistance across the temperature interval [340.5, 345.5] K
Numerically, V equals 48.1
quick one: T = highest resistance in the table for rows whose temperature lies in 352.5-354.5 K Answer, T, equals 68.76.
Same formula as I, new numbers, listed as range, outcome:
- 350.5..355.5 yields 64.7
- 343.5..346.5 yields 45.9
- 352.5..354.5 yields 67.7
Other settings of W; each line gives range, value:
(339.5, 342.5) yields 51.3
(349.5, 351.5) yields 54.2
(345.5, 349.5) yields 47.9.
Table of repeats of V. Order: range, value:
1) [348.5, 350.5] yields 52.1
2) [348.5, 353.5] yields 56.9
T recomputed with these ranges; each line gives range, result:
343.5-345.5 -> 46.52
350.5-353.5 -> 66.61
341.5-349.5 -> 50.9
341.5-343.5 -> 50.31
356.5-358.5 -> 90.2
